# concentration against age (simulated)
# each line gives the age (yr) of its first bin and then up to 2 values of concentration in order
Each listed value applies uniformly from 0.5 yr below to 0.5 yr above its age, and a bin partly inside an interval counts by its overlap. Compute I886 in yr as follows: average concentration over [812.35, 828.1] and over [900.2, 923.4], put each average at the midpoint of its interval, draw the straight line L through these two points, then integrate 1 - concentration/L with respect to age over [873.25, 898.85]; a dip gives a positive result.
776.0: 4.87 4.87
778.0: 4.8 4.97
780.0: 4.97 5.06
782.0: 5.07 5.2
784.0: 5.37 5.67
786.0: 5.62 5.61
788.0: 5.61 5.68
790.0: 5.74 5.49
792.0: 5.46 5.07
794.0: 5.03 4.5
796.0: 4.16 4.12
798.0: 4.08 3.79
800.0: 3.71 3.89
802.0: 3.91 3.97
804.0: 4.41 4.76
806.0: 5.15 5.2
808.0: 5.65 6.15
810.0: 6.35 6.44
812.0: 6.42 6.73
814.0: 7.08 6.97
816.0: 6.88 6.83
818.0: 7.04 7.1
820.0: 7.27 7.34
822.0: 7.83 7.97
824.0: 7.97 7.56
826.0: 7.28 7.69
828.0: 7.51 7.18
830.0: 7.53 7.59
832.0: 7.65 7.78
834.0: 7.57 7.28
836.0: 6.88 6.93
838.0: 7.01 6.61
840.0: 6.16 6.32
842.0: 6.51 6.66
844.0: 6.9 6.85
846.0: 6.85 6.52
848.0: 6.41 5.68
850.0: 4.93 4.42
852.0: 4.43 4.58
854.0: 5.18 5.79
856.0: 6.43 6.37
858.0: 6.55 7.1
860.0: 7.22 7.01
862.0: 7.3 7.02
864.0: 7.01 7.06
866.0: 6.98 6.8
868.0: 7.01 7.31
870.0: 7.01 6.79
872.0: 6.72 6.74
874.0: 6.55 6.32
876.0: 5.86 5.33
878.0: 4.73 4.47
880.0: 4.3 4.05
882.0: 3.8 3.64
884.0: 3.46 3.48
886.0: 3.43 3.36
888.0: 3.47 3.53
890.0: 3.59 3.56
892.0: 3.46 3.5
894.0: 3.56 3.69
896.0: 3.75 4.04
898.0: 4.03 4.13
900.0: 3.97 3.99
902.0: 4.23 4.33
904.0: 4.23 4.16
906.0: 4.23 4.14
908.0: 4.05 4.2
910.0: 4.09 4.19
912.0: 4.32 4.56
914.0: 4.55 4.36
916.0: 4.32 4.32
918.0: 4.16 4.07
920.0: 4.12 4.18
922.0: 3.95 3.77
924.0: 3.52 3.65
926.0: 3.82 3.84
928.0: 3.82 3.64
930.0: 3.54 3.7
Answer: 4.8 yr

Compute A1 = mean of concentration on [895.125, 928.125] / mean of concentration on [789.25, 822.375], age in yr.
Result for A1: 0.7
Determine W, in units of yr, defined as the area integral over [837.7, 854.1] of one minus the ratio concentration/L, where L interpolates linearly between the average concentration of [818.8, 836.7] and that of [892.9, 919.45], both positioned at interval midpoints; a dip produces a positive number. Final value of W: 1.77 yr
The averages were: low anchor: 7.5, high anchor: 4.13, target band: 6.01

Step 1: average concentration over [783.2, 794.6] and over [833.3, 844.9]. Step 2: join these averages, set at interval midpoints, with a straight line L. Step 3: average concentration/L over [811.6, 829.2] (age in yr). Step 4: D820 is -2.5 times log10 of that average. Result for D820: -0.15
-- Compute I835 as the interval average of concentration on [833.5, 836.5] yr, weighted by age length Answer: 7.24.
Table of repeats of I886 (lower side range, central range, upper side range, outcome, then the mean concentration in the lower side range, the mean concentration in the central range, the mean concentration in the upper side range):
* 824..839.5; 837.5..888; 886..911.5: -1.11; 7.36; 5.88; 3.89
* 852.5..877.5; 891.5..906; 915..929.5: 3.08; 6.56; 3.94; 3.96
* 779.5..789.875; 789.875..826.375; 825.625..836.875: 3.75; 5.4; 5.81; 7.43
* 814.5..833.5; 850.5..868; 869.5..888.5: -1.66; 7.42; 6.33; 4.92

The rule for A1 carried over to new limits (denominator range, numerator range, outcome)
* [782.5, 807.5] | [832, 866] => 1.34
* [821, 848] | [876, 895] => 0.54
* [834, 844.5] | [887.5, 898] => 0.54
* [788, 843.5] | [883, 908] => 0.61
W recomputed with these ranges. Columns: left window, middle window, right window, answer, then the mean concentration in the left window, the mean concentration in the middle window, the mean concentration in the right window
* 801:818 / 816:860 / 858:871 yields -2.4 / 5.79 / 6.75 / 7.04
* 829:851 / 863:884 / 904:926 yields -1.0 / 6.75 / 5.89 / 4.13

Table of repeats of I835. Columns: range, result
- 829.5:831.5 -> 7.56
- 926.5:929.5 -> 3.77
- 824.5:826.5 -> 7.42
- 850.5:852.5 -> 4.42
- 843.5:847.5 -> 6.78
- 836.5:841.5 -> 6.61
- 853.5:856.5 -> 5.8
